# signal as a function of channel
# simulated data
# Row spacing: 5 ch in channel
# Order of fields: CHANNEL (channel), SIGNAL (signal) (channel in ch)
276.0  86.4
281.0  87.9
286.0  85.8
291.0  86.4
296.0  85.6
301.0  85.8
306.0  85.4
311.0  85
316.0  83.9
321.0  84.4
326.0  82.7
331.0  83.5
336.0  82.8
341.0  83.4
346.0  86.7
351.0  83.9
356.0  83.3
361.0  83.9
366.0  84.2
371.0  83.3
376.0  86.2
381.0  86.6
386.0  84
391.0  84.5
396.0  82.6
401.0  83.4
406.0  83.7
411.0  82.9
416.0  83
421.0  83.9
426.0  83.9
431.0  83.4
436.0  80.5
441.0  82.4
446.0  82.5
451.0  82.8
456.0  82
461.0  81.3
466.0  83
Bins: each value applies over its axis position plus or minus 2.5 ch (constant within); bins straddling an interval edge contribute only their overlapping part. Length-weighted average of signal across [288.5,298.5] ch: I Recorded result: 86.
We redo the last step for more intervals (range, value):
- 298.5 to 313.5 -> 85.4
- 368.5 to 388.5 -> 85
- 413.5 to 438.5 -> 82.9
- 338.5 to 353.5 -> 84.7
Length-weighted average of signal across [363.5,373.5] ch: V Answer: 83.8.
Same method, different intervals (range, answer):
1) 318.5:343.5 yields 83.4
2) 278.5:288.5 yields 86.8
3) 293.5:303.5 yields 85.7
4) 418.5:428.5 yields 83.9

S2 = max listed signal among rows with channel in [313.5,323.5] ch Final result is 84.4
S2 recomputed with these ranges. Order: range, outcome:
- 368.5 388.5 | 86.6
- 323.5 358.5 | 86.7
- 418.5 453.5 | 83.9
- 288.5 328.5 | 86.4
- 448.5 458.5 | 82.8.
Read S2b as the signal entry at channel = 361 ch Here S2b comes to 83.9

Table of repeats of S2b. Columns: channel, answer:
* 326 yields 82.7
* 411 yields 82.9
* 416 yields 83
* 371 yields 83.3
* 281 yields 87.9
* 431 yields 83.4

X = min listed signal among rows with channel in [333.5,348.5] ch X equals 82.8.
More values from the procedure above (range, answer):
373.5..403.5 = 82.6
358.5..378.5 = 83.3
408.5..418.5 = 82.9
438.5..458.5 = 82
